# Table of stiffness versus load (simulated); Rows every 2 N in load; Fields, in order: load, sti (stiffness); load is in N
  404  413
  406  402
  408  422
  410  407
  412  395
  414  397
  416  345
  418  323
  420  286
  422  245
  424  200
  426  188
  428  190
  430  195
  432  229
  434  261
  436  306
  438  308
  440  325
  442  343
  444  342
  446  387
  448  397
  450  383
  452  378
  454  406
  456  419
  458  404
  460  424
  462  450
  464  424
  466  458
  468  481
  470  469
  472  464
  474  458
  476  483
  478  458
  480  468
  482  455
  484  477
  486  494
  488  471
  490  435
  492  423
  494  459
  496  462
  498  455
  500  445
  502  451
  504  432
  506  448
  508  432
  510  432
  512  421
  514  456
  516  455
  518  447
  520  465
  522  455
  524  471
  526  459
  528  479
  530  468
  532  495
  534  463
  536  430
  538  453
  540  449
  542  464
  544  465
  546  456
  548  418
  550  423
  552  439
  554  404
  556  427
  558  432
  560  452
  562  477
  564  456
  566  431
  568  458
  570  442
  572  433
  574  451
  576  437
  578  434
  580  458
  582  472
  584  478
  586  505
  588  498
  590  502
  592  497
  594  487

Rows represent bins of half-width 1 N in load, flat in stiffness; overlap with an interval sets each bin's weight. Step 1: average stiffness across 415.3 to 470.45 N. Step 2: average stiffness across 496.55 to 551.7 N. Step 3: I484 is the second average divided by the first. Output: 1.3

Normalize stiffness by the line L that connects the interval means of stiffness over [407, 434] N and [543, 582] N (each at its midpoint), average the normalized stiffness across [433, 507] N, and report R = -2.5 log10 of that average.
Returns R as -0.22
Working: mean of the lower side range 293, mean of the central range 422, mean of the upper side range 443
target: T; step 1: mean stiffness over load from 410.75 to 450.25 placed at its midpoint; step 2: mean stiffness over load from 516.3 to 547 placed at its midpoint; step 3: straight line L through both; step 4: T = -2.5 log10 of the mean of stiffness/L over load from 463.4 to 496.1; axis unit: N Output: -0.22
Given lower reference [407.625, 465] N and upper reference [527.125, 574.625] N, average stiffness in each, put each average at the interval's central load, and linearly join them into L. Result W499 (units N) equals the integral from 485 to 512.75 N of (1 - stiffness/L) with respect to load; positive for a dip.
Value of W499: -3.5 N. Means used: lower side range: 336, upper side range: 448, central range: 447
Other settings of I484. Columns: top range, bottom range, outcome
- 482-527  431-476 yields 1.16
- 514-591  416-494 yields 1.21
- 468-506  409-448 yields 1.53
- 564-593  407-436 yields 1.59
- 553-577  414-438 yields 1.70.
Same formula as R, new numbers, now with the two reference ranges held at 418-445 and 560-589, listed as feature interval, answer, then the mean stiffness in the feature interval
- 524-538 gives -0.16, 465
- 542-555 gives -0.03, 436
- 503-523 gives -0.18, 444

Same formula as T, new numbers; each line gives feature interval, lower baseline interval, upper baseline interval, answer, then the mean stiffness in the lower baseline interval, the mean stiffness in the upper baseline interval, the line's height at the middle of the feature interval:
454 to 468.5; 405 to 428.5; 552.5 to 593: -0.205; 319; 457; 359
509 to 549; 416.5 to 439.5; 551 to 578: -0.164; 252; 441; 392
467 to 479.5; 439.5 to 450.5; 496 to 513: -0.172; 364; 441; 400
